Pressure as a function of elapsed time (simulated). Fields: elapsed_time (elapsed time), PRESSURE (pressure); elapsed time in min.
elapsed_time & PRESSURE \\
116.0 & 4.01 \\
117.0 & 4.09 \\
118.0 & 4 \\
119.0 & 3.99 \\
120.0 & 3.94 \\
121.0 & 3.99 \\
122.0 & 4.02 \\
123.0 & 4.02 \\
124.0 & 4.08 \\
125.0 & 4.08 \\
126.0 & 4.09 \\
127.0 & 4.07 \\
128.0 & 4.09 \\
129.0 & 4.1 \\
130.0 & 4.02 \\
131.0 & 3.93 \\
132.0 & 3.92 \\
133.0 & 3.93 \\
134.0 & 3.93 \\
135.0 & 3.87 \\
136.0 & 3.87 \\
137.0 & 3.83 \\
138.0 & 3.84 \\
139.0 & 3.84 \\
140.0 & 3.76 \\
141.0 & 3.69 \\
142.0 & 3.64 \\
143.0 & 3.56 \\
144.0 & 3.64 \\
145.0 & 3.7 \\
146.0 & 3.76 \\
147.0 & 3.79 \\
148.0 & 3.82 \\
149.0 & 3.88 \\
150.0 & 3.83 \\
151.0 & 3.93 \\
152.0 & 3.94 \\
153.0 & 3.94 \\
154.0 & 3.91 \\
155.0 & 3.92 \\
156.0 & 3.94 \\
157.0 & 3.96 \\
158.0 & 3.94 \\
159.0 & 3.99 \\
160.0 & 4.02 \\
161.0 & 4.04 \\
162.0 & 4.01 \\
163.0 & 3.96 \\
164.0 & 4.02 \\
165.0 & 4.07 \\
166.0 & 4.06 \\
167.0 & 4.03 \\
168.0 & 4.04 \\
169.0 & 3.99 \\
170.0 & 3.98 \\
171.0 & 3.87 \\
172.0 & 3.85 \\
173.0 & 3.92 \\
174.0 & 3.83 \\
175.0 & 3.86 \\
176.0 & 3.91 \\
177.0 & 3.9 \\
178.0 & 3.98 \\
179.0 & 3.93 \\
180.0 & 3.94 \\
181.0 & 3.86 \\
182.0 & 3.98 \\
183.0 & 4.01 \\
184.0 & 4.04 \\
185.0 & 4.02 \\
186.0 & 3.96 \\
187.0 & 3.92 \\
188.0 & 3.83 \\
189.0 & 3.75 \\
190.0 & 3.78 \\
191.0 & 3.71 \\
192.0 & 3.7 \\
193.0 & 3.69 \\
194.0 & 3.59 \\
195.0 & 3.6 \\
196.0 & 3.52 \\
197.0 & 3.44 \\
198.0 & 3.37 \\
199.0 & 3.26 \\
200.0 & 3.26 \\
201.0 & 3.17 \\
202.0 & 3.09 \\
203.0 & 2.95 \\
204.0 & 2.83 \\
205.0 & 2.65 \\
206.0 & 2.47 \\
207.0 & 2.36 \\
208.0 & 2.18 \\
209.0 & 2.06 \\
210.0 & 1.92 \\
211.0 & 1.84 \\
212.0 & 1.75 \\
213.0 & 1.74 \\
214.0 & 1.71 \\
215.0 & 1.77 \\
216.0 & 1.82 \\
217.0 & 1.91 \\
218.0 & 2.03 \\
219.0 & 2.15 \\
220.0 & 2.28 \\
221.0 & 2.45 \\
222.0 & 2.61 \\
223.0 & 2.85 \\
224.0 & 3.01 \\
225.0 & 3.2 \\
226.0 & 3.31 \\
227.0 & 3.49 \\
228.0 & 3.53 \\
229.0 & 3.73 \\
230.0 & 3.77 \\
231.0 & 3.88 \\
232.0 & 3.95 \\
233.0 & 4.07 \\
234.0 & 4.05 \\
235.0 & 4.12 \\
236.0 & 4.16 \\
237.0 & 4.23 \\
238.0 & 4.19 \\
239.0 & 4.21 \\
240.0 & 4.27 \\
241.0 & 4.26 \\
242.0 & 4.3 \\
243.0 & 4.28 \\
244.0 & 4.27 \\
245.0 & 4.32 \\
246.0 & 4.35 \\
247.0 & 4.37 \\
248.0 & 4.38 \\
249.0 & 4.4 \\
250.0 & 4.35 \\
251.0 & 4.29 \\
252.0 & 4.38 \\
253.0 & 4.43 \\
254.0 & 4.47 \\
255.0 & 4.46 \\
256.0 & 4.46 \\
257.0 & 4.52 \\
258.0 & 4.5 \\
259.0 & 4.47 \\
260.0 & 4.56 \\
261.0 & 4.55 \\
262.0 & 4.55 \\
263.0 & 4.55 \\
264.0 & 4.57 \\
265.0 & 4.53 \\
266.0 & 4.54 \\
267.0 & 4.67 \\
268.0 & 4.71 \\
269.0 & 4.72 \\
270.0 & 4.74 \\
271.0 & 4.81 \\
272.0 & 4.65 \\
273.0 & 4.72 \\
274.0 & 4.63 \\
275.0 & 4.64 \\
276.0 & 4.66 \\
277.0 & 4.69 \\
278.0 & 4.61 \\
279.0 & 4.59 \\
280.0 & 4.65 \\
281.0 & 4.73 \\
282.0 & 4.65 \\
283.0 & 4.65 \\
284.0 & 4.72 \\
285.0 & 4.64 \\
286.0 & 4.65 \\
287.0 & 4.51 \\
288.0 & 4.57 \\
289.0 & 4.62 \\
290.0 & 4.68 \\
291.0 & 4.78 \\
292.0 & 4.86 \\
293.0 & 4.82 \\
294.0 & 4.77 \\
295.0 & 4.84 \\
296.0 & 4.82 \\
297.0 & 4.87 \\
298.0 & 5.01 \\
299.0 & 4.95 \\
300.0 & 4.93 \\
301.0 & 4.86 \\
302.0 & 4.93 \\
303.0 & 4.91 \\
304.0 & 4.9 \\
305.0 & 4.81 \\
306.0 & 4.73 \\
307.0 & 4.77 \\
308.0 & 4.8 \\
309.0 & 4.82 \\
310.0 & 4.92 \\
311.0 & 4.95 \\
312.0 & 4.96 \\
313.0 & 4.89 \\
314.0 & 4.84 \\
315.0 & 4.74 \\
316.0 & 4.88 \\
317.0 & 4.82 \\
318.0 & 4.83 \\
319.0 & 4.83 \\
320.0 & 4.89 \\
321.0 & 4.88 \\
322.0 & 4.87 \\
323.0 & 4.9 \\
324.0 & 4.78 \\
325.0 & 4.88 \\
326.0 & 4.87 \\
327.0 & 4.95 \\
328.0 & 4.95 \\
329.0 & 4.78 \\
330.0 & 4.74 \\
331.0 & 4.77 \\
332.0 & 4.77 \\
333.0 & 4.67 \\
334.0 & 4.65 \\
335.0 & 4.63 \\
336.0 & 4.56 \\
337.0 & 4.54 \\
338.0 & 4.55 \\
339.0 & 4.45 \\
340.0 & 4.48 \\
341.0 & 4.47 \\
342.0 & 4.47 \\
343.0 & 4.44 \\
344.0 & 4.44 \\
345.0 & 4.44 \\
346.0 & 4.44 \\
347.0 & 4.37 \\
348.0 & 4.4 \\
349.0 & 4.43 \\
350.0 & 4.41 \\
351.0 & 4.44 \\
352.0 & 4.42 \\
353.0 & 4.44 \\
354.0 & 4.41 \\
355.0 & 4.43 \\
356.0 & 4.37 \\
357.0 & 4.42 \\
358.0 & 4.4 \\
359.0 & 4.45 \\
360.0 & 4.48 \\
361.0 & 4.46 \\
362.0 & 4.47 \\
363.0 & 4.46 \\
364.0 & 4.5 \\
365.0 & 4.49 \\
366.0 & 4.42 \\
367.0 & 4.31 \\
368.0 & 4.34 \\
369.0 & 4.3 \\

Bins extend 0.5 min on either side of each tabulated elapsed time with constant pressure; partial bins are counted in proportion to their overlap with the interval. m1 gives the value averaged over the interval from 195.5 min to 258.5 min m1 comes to 3.39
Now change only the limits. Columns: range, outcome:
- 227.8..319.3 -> 4.57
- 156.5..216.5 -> 3.43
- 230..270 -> 4.36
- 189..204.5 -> 3.41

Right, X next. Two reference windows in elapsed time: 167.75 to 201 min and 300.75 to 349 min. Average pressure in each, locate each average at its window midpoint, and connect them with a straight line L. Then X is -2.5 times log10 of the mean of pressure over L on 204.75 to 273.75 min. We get 0.14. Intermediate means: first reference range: 3.79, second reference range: 4.73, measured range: 3.69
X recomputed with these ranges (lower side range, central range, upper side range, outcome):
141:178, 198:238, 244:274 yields 0.43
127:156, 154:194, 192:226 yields -0.20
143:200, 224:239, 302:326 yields 0.12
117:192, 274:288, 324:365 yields -0.07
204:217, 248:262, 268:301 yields -0.21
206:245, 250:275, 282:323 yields -0.16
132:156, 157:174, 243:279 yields -0.01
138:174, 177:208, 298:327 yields 0.17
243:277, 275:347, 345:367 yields -0.06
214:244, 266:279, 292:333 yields -0.13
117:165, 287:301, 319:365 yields -0.09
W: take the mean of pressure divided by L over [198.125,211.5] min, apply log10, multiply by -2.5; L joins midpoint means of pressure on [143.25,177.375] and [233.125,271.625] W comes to 0.49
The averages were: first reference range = 3.92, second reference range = 4.42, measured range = 2.64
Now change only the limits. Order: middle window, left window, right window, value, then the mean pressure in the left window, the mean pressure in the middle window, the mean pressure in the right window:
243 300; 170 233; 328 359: -0.195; 3.2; 4.61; 4.51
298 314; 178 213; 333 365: -0.181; 3.27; 4.88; 4.47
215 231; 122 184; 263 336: 0.470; 3.92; 2.81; 4.77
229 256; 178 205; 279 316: -0.014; 3.61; 4.23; 4.79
